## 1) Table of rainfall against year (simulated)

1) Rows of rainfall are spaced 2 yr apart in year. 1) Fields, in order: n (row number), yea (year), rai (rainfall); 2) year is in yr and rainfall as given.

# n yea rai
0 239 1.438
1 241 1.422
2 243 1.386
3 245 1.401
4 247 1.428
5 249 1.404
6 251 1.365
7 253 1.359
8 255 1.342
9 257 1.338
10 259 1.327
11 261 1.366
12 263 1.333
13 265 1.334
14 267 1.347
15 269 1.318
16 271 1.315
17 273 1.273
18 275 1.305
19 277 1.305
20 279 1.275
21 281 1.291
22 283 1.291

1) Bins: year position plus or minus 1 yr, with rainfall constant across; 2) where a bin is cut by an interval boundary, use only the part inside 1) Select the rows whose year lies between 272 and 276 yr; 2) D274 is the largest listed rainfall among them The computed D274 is 1.305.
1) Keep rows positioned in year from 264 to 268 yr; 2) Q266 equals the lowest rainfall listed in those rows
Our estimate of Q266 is 1.334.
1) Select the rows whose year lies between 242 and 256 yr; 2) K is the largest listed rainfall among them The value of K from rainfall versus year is 1.428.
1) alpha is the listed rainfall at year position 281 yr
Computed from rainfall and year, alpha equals 1.291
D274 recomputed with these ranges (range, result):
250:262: 1.366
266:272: 1.347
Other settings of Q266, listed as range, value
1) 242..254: 1.359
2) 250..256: 1.342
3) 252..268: 1.327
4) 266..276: 1.273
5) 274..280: 1.275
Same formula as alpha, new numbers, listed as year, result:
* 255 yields 1.342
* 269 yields 1.318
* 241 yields 1.422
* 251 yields 1.365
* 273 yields 1.273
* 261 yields 1.366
